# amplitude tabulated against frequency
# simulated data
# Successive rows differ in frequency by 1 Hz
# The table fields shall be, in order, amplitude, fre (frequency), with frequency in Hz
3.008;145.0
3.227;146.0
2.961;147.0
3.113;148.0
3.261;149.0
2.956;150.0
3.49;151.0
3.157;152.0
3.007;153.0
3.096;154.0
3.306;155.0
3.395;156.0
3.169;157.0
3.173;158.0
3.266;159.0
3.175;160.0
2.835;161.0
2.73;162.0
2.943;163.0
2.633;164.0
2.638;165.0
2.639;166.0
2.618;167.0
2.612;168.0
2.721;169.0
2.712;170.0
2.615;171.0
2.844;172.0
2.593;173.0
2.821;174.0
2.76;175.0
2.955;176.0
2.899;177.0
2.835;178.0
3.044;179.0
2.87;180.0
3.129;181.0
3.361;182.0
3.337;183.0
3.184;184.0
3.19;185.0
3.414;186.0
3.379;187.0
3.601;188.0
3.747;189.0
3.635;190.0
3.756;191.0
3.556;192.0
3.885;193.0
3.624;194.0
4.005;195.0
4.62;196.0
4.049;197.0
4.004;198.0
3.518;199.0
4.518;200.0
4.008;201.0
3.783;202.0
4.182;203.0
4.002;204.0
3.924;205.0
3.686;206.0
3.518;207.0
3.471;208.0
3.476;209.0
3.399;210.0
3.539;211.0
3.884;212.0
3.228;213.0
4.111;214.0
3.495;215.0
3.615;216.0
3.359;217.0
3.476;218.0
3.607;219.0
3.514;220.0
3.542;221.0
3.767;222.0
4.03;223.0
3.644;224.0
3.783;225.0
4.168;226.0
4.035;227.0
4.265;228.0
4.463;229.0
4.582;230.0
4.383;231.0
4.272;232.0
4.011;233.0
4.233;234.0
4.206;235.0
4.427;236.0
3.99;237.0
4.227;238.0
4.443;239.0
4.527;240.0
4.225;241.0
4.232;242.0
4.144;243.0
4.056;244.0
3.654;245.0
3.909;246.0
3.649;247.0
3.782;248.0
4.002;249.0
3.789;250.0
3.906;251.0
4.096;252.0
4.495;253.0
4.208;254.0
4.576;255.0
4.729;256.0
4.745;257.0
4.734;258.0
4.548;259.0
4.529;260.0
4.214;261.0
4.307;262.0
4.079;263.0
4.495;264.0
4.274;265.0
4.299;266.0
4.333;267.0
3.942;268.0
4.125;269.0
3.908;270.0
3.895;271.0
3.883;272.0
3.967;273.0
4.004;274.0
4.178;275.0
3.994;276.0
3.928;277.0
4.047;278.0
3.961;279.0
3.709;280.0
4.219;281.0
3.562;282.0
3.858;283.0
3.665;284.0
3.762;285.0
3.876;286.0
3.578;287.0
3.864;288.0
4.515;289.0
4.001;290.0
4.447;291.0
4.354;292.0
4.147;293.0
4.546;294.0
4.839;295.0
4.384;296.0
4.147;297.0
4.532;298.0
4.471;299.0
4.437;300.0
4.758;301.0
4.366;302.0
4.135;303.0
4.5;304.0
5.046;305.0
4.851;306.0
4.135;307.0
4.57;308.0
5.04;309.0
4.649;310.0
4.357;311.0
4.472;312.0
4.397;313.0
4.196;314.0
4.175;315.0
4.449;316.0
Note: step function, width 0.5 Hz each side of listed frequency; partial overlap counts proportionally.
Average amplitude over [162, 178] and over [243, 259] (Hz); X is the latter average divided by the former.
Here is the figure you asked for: 1.52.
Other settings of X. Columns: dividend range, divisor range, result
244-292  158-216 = 1.22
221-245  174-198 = 1.21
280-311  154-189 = 1.44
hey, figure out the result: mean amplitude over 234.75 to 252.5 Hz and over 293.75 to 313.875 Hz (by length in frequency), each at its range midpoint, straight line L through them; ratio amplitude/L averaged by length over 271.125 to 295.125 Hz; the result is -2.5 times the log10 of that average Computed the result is 0.090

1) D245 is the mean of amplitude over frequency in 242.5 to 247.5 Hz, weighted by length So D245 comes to 3.88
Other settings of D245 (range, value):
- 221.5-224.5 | 3.81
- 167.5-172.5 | 2.7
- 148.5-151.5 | 3.24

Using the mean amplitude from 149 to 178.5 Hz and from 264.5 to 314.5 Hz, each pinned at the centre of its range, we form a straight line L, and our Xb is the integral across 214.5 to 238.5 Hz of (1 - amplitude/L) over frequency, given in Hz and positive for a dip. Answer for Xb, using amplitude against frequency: -2.6 Hz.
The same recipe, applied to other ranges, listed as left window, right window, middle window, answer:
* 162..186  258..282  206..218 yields -0.7 Hz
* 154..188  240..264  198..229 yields -1.3 Hz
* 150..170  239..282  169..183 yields 1.2 Hz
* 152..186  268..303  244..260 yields -1.7 Hz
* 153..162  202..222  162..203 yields 1.3 Hz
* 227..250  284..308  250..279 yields 0.1 Hz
